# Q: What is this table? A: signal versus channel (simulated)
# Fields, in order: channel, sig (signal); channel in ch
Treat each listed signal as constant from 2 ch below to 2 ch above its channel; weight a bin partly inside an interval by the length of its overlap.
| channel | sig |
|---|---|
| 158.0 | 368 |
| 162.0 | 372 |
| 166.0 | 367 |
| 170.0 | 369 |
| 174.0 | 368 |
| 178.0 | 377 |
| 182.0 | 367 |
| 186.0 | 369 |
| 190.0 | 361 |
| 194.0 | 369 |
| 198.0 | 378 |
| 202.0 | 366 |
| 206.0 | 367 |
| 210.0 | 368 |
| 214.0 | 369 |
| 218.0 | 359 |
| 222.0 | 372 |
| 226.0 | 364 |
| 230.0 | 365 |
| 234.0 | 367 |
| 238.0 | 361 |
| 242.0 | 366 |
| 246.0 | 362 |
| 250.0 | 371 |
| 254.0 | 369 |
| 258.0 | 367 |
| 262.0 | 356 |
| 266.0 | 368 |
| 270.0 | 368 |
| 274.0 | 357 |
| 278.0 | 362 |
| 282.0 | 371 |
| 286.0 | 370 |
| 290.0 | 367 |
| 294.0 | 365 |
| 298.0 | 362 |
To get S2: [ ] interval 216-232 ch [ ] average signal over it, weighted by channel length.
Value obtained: 365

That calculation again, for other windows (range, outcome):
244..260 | 367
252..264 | 364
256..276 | 363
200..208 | 366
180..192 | 366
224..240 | 364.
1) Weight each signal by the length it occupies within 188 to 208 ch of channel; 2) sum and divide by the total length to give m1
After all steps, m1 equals 368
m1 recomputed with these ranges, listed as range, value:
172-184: 371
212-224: 367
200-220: 366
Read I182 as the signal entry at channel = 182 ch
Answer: 367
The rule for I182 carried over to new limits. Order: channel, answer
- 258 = 367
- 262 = 356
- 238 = 361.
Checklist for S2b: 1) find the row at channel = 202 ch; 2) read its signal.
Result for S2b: 366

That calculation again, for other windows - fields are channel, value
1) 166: 367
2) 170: 369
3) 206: 367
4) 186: 369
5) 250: 371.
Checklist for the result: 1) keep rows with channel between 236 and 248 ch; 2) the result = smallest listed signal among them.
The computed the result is 361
